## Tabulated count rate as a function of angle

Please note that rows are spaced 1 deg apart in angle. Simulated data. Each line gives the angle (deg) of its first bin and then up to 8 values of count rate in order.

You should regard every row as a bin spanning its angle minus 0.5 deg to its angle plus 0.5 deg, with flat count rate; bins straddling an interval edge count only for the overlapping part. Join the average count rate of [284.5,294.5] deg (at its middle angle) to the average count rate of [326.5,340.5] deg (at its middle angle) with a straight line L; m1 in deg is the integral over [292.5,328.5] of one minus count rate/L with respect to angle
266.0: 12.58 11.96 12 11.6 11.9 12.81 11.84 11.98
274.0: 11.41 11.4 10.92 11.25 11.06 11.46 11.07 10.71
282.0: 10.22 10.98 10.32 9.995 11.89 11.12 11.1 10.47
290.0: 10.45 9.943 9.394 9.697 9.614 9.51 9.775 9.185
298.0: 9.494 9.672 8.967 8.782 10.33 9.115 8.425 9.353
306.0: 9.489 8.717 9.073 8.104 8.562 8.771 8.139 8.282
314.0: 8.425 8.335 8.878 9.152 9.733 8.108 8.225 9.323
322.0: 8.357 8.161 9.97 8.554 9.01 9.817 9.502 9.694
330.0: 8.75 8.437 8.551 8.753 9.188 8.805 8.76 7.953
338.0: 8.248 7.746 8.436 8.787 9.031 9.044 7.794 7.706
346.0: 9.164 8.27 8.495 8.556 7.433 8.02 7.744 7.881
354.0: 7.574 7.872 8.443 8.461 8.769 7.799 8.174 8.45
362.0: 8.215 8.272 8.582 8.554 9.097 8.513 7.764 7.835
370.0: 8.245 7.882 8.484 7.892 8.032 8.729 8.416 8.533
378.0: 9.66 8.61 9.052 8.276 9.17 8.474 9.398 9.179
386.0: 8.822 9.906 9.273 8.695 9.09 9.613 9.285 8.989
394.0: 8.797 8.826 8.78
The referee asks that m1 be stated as 2.16 deg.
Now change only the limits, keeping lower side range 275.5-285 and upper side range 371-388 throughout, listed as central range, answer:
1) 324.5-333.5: 0.75 deg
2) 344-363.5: 2.40 deg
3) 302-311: 1.19 deg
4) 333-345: 1.39 deg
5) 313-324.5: 1.46 deg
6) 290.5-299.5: 0.81 deg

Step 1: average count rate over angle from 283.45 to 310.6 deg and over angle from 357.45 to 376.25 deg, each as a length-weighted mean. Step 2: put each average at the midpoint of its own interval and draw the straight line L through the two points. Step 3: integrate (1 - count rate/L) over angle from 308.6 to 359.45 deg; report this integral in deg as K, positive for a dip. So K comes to 2.2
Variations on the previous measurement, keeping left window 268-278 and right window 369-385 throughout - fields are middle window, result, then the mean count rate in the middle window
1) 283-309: 2.9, 9.75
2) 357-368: 0.7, 8.41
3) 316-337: 2.4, 8.92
